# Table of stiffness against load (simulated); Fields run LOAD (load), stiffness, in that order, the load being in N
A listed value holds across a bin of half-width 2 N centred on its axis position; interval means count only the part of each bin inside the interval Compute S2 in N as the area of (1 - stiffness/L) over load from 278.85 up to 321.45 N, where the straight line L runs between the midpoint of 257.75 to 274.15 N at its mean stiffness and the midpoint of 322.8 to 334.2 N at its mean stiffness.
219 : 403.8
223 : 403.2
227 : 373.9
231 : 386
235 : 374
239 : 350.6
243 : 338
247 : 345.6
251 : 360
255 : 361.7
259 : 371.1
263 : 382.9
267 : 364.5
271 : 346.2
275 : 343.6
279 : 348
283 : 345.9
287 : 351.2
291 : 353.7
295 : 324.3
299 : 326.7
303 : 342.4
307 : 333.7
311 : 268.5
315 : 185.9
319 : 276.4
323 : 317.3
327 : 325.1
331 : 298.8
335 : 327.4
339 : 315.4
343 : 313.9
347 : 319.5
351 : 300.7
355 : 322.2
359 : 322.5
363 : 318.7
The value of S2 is 3.2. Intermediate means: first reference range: 364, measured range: 313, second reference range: 315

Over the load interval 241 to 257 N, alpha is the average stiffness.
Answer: 351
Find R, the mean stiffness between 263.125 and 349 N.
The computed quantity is 322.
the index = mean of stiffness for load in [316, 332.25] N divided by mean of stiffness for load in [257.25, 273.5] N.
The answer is 0.81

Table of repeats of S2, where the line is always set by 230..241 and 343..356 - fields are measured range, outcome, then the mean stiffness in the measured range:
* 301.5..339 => 3.41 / 298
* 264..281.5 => -0.08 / 352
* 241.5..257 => 0.44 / 352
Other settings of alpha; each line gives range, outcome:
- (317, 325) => 297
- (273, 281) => 346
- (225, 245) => 364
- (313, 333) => 281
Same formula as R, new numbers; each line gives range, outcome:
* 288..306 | 337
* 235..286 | 356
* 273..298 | 344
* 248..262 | 364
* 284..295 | 347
